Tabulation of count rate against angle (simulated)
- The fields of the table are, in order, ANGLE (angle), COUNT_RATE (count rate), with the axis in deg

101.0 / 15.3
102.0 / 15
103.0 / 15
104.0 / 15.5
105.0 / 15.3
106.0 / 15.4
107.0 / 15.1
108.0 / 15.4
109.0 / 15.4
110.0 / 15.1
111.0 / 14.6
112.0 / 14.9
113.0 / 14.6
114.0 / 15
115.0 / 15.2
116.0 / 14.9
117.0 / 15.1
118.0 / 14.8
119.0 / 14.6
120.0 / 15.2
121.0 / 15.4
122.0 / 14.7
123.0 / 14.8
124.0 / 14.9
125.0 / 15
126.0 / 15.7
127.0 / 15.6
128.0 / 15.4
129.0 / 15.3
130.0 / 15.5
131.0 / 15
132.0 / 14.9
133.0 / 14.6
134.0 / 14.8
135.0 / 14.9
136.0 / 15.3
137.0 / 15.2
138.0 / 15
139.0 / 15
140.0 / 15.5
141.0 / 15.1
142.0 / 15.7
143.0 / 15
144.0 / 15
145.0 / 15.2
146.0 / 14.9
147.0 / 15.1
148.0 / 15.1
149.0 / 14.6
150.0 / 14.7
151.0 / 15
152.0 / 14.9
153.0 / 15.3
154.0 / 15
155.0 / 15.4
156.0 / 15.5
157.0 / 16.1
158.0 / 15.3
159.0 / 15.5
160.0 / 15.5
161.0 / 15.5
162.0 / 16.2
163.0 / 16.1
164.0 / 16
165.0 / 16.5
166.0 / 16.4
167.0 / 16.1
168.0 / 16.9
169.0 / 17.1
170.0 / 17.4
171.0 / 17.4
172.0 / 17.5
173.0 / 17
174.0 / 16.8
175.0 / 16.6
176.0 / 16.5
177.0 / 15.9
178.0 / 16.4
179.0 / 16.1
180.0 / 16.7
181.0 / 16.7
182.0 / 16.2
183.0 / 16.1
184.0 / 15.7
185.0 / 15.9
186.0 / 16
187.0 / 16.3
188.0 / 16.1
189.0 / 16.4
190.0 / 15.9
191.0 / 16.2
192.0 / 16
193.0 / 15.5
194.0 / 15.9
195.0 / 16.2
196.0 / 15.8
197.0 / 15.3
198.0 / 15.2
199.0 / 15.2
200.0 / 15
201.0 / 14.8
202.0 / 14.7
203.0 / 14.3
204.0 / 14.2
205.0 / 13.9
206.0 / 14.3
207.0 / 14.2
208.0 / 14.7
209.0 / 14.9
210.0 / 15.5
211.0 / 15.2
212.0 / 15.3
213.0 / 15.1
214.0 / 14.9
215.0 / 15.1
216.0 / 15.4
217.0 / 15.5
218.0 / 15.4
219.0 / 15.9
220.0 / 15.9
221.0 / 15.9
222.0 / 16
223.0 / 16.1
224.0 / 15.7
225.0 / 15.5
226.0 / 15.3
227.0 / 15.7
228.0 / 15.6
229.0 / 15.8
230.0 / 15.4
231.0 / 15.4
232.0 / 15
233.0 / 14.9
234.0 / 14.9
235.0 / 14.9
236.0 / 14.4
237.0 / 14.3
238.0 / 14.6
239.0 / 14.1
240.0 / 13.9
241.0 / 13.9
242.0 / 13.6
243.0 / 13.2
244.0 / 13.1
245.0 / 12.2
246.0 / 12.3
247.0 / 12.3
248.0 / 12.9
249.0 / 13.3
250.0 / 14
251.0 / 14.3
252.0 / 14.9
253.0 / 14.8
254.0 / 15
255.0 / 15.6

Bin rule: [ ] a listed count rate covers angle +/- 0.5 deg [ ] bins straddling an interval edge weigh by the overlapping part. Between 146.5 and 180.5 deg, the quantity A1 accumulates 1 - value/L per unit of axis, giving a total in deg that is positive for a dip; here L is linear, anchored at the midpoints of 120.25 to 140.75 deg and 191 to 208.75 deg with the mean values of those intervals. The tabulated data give -2.1 deg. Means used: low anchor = 15.1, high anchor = 15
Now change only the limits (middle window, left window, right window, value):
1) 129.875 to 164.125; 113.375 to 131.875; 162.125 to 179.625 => 1.39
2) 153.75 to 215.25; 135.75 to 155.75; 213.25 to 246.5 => -3.27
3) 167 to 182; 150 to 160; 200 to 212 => -1.68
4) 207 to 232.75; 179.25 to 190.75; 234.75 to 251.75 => -1.39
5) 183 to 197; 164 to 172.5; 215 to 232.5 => 0.34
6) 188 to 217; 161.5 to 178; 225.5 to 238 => 1.16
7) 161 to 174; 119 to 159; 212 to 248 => -1.43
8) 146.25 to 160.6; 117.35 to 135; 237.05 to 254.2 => -0.45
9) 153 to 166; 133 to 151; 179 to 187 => -0.16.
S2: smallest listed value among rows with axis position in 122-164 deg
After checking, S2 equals 14.6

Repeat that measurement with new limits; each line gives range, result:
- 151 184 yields 14.9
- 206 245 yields 12.2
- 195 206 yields 13.9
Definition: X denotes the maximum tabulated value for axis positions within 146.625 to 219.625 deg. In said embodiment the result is 17.5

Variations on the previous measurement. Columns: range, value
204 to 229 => 16.1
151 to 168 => 16.9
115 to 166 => 16.5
